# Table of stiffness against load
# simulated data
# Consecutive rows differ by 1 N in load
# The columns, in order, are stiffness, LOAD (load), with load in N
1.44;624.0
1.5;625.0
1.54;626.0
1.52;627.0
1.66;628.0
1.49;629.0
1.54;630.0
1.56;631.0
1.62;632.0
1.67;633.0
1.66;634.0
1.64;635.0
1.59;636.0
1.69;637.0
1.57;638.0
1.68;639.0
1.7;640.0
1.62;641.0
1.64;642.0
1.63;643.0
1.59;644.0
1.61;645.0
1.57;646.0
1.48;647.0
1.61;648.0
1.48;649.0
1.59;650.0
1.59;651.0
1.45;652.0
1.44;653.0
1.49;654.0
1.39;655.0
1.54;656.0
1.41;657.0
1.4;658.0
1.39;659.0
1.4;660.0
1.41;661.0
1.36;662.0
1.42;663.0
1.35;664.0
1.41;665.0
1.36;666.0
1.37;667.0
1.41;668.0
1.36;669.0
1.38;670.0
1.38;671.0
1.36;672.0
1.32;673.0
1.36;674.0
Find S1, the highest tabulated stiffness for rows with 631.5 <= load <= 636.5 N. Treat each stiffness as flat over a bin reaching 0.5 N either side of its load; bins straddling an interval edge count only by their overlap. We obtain 1.67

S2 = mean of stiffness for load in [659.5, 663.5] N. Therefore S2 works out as 1.4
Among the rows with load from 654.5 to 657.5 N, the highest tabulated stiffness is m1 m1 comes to 1.54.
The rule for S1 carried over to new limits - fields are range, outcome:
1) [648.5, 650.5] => 1.59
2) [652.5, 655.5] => 1.49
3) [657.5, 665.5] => 1.42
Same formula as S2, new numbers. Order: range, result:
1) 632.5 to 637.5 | 1.65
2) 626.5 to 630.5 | 1.55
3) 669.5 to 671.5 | 1.38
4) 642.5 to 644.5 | 1.61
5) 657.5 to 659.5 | 1.4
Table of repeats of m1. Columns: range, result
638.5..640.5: 1.7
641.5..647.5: 1.64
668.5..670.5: 1.38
